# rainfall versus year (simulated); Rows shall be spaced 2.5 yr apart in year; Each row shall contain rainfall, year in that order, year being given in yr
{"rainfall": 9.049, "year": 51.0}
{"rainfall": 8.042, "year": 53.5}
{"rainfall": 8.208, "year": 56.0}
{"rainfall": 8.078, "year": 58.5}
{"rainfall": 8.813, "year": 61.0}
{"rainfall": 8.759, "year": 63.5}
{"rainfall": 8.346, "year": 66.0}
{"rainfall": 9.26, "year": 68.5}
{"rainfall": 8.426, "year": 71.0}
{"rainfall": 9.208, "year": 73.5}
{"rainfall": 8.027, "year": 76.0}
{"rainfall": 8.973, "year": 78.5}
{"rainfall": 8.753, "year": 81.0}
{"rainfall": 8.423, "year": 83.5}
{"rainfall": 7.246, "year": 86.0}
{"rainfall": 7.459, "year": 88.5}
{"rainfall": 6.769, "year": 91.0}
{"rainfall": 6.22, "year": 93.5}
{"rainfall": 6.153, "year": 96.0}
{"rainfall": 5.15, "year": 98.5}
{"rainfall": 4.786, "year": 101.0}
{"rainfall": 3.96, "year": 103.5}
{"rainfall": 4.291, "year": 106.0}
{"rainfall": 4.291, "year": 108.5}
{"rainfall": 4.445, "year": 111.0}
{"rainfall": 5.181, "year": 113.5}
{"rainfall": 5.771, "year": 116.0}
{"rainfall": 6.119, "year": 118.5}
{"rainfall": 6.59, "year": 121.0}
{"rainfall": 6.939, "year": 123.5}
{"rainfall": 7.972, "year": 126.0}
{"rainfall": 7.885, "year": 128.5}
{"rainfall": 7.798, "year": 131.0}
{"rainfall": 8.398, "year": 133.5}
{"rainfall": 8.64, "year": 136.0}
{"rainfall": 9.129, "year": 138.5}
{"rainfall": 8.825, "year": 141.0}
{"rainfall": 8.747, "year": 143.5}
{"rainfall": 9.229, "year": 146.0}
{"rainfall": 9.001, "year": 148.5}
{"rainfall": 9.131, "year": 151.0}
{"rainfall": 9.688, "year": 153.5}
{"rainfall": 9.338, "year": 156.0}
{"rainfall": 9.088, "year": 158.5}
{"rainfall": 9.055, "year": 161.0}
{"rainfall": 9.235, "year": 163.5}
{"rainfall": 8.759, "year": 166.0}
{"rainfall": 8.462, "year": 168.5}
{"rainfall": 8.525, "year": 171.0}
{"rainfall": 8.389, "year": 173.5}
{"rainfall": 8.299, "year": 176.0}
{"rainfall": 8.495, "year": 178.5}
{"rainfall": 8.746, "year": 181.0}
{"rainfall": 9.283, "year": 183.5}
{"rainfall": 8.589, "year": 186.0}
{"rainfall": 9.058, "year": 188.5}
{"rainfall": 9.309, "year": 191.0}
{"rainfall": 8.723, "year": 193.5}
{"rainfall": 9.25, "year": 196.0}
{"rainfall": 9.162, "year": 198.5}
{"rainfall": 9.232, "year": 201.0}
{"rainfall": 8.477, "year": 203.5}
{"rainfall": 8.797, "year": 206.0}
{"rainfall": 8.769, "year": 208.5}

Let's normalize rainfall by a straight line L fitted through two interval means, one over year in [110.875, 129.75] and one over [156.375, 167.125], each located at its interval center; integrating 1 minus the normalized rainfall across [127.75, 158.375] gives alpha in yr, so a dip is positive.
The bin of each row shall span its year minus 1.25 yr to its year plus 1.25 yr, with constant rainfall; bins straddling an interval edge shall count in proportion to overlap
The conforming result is -3.7 yr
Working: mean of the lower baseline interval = 6.48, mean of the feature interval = 8.84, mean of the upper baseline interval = 9.06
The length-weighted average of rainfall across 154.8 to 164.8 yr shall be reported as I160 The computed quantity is 9.18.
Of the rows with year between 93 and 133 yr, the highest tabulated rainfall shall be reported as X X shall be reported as 7.972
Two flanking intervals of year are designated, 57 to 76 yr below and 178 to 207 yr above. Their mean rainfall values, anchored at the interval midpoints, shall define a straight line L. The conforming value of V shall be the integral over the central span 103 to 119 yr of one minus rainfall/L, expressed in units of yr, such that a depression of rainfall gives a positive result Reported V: 7.1 yr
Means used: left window 8.65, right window 8.94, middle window 4.85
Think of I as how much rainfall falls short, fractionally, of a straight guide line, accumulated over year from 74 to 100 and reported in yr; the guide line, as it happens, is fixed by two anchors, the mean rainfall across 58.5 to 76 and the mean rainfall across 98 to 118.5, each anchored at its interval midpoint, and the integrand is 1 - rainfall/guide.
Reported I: -1.8 yr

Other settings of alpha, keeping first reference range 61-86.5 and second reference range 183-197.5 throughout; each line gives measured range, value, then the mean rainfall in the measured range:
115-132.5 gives 3.5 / 7.05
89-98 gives 2.4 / 6.37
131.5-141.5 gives 0.2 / 8.67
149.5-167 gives -0.6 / 9.19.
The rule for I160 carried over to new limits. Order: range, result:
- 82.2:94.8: 7.23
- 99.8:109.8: 4.33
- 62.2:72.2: 8.7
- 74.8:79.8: 8.51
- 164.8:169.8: 8.61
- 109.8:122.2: 5.62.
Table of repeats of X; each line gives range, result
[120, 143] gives 9.129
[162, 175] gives 9.235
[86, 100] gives 7.459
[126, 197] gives 9.688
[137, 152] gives 9.229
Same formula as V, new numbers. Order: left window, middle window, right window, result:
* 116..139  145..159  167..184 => -2.03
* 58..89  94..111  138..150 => 7.58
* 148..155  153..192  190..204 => 1.32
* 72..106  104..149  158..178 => 4.20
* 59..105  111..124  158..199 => 3.37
